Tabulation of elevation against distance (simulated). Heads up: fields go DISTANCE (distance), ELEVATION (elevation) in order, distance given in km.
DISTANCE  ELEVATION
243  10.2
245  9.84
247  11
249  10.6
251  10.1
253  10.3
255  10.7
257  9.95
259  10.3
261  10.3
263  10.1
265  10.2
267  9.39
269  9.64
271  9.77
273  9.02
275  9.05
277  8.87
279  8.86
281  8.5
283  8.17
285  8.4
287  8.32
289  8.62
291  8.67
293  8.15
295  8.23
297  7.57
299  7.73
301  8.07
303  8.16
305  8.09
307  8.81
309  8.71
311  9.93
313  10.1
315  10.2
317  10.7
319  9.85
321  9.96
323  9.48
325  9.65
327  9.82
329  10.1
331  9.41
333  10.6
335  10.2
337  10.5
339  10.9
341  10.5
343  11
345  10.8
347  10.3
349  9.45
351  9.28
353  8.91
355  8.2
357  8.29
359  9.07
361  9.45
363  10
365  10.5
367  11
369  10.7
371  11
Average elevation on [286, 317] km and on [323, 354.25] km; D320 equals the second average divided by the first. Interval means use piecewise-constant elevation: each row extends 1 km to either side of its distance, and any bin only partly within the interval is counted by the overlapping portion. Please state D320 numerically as 1.16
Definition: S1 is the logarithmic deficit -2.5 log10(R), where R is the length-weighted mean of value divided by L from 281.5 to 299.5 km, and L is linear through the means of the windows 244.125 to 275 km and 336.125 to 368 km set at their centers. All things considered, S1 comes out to 0.21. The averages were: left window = 10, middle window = 8.23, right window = 9.88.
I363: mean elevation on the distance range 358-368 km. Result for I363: 10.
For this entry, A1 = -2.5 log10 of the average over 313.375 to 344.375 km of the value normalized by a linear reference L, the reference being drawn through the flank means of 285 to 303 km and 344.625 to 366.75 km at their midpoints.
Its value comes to -0.145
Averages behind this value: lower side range 8.18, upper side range 9.49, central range 10.2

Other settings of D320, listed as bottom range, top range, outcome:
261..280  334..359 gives 1.04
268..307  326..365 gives 1.15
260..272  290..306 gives 0.82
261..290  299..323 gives 1.02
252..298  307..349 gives 1.10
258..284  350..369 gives 1.01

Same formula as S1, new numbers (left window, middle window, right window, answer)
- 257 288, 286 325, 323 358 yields 0.08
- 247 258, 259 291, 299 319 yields 0.08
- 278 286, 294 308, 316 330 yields 0.13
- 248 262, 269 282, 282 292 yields 0.01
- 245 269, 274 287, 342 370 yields 0.17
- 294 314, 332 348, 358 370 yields -0.12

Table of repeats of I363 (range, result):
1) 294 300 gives 7.84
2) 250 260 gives 10.3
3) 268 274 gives 9.48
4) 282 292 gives 8.44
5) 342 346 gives 10.9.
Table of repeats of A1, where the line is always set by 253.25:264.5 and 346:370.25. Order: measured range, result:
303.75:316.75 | 0.06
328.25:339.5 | -0.05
